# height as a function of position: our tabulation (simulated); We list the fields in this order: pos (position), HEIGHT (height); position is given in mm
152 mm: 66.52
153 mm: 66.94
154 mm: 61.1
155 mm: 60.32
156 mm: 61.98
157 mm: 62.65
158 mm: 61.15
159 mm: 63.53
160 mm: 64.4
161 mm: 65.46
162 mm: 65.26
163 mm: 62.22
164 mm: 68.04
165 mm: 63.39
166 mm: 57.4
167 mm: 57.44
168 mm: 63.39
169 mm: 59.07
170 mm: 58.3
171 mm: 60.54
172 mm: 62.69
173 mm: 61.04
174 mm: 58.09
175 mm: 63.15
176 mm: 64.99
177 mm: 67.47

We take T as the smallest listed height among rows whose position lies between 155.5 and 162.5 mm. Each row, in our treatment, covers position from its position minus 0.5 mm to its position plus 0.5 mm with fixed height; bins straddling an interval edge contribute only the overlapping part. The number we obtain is 61.15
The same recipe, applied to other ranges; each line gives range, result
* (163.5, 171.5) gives 57.4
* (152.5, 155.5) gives 60.32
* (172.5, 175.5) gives 58.09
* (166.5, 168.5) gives 57.44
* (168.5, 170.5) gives 58.3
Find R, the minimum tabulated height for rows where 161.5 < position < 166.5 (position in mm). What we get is 57.4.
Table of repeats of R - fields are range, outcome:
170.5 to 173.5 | 60.54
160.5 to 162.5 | 65.26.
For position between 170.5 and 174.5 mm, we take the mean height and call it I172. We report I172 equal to 60.6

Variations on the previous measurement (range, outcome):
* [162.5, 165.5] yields 64.5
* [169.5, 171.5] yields 59.4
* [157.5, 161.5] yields 63.6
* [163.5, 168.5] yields 61.9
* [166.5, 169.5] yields 60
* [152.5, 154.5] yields 64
